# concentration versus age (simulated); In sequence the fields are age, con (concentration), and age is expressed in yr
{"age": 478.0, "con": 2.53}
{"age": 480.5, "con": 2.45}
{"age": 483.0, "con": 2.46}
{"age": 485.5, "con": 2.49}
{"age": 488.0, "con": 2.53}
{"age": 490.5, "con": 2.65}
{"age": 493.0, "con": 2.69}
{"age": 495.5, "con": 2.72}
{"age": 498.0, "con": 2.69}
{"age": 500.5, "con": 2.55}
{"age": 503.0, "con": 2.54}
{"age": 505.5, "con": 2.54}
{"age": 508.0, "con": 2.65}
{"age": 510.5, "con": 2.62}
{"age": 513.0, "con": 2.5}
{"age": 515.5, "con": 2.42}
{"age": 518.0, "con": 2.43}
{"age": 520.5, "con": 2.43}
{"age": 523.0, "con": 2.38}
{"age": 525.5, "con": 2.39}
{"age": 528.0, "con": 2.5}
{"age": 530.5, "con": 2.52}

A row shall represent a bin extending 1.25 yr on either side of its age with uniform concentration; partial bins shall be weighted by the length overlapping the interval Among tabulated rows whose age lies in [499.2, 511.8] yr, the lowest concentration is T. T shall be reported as 2.54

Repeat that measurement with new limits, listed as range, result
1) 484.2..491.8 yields 2.49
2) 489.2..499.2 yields 2.65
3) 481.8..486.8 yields 2.46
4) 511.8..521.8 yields 2.42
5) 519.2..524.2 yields 2.38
